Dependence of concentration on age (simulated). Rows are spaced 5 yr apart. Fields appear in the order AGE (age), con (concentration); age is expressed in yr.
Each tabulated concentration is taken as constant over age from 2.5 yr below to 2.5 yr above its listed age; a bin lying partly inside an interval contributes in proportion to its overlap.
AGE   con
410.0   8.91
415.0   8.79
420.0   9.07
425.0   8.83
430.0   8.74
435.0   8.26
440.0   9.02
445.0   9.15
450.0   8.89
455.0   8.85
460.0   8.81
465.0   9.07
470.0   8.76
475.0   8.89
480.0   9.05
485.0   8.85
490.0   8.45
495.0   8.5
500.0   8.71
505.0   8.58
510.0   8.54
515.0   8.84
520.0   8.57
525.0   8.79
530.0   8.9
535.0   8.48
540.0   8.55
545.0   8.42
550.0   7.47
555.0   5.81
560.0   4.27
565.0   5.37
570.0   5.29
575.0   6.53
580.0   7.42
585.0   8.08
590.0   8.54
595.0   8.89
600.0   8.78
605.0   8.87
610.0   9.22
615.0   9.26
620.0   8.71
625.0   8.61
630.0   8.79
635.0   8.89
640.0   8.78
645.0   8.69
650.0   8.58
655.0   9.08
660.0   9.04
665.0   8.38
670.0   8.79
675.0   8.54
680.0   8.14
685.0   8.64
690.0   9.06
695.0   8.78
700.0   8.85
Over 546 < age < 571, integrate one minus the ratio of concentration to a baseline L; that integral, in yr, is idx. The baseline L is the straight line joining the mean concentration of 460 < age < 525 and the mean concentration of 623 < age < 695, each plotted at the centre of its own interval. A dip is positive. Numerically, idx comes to 8.3 yr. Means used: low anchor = 8.74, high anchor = 8.72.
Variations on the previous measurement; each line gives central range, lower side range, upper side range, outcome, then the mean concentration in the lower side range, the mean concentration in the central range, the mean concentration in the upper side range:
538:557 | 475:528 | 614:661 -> 2.52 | 8.7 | 7.58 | 8.82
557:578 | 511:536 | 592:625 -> 8.09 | 8.72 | 5.42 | 8.92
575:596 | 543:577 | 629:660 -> -3.11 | 6.13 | 7.98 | 8.82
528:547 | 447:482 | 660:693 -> 0.49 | 8.9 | 8.58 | 8.63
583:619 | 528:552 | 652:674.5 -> -0.97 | 8.37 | 8.81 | 8.79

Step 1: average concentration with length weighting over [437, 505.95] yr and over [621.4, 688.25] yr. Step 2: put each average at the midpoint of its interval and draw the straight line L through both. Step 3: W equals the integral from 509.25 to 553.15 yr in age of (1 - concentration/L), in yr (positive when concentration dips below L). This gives 1.60 yr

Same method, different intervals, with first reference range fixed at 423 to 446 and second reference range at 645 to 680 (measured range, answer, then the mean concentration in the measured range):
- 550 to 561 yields 3.8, 5.7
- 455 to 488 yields -0.5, 8.89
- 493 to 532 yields 0.3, 8.68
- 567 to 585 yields 4.3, 6.62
